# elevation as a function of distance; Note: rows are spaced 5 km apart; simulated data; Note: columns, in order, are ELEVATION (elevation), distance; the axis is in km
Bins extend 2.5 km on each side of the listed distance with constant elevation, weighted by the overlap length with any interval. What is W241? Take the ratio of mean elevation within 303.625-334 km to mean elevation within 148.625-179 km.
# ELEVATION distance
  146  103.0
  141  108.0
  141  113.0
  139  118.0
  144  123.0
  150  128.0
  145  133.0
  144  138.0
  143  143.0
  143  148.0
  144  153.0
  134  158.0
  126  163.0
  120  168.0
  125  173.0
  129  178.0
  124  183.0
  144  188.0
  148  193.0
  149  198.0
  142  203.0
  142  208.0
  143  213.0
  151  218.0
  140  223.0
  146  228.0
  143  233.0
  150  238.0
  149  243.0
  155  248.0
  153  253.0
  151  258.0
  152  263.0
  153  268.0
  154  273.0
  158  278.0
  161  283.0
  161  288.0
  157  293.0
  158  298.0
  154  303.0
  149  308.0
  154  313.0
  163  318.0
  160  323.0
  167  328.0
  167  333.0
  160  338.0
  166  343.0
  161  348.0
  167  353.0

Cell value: 1.22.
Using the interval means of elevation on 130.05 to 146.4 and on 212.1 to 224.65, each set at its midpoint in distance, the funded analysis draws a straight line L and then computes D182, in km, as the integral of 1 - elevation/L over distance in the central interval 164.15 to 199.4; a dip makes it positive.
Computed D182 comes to 2.76 km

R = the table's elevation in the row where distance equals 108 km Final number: 141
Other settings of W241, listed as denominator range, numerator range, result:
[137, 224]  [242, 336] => 1.13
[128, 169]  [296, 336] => 1.15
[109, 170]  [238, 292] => 1.11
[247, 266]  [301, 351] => 1.05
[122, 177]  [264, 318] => 1.13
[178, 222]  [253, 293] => 1.10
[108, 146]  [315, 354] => 1.14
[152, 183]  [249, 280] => 1.19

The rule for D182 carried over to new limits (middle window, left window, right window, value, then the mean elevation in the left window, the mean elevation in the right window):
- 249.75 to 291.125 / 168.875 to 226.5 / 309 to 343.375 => -0.9 km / 139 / 162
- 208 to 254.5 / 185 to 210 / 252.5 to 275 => 0.4 km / 145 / 153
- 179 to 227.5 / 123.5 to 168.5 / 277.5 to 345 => 1.5 km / 140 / 160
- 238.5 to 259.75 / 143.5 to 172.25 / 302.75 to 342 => -0.5 km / 134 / 160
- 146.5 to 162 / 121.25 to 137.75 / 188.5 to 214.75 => 0.7 km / 146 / 145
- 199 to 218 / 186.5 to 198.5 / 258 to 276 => 0.5 km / 147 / 153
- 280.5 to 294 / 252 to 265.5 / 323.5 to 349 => -0.3 km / 152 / 164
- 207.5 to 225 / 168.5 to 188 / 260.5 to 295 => -0.7 km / 128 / 157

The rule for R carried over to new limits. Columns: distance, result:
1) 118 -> 139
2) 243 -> 149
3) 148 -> 143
